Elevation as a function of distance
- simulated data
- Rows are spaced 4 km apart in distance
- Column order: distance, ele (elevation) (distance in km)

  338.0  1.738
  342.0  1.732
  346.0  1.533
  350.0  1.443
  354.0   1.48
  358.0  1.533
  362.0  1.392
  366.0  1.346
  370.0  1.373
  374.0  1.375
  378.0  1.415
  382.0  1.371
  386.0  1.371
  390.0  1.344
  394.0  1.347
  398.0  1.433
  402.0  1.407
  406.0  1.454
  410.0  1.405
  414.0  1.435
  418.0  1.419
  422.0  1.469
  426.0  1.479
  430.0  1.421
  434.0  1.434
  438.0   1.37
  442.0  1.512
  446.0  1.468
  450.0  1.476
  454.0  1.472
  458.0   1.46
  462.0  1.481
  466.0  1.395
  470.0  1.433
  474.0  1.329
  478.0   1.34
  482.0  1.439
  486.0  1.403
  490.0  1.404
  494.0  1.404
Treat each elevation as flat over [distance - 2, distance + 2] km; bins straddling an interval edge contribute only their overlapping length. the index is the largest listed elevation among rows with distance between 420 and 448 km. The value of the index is 1.512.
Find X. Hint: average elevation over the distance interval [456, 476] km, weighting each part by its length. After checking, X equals 1.42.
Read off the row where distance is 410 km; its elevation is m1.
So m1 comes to 1.405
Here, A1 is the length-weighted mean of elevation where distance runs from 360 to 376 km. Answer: 1.37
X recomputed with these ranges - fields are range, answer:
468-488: 1.39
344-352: 1.49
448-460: 1.47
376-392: 1.38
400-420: 1.42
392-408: 1.41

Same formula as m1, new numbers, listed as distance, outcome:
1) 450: 1.476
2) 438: 1.37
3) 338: 1.738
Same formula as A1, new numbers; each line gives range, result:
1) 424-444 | 1.44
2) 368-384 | 1.38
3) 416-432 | 1.45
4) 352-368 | 1.44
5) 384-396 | 1.35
